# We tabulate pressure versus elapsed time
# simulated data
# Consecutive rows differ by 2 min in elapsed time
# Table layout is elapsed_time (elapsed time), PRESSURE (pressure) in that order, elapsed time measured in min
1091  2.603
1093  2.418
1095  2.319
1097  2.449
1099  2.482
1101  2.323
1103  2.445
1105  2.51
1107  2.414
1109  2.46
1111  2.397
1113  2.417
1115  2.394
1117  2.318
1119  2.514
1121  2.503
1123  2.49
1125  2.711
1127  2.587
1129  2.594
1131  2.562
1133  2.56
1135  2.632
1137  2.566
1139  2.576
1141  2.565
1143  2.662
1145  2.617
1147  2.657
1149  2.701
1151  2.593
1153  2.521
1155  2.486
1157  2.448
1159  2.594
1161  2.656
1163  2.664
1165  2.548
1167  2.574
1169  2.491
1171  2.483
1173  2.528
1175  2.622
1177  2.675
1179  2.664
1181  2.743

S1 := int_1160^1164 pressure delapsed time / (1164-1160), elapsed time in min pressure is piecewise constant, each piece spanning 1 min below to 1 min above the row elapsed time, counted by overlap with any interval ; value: 2.66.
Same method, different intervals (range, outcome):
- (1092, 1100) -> 2.42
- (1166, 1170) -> 2.53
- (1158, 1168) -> 2.61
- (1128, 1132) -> 2.58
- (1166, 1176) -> 2.54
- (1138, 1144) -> 2.6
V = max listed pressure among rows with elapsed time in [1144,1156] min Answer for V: 2.701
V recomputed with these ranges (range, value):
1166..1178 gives 2.675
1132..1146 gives 2.662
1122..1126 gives 2.711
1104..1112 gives 2.51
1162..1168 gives 2.664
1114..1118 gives 2.394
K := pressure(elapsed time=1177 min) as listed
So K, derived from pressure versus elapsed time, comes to 2.675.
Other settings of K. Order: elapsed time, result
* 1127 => 2.587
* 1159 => 2.594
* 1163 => 2.664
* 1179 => 2.664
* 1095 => 2.319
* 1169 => 2.491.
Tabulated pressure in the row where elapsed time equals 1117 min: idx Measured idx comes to 2.318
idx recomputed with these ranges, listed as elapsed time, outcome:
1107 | 2.414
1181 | 2.743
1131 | 2.562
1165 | 2.548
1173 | 2.528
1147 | 2.657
